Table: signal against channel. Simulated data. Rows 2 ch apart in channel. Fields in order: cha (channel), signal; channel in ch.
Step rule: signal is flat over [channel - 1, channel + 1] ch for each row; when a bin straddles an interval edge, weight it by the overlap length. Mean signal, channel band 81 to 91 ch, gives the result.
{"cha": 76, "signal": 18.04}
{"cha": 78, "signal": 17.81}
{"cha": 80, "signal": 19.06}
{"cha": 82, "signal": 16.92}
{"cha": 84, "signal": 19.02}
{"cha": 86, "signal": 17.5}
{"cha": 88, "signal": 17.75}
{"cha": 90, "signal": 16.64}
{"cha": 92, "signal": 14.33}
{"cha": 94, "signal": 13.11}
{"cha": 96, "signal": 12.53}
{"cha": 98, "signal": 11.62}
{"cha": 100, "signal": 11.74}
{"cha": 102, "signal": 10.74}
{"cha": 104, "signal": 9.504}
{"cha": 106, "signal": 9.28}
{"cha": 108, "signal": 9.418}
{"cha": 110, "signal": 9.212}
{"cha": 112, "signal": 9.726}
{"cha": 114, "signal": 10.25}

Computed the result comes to 17.6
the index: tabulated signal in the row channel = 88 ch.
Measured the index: 17.75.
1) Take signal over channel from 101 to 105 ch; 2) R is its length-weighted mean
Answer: 10.1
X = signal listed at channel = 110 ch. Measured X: 9.212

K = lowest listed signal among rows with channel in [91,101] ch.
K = 11.62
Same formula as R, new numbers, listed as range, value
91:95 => 13.7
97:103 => 11.4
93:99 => 12.4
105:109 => 9.35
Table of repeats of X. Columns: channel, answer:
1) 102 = 10.74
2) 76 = 18.04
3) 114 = 10.25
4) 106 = 9.28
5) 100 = 11.74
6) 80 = 19.06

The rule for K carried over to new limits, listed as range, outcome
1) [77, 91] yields 16.64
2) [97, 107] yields 9.28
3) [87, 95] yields 13.11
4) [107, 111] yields 9.212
